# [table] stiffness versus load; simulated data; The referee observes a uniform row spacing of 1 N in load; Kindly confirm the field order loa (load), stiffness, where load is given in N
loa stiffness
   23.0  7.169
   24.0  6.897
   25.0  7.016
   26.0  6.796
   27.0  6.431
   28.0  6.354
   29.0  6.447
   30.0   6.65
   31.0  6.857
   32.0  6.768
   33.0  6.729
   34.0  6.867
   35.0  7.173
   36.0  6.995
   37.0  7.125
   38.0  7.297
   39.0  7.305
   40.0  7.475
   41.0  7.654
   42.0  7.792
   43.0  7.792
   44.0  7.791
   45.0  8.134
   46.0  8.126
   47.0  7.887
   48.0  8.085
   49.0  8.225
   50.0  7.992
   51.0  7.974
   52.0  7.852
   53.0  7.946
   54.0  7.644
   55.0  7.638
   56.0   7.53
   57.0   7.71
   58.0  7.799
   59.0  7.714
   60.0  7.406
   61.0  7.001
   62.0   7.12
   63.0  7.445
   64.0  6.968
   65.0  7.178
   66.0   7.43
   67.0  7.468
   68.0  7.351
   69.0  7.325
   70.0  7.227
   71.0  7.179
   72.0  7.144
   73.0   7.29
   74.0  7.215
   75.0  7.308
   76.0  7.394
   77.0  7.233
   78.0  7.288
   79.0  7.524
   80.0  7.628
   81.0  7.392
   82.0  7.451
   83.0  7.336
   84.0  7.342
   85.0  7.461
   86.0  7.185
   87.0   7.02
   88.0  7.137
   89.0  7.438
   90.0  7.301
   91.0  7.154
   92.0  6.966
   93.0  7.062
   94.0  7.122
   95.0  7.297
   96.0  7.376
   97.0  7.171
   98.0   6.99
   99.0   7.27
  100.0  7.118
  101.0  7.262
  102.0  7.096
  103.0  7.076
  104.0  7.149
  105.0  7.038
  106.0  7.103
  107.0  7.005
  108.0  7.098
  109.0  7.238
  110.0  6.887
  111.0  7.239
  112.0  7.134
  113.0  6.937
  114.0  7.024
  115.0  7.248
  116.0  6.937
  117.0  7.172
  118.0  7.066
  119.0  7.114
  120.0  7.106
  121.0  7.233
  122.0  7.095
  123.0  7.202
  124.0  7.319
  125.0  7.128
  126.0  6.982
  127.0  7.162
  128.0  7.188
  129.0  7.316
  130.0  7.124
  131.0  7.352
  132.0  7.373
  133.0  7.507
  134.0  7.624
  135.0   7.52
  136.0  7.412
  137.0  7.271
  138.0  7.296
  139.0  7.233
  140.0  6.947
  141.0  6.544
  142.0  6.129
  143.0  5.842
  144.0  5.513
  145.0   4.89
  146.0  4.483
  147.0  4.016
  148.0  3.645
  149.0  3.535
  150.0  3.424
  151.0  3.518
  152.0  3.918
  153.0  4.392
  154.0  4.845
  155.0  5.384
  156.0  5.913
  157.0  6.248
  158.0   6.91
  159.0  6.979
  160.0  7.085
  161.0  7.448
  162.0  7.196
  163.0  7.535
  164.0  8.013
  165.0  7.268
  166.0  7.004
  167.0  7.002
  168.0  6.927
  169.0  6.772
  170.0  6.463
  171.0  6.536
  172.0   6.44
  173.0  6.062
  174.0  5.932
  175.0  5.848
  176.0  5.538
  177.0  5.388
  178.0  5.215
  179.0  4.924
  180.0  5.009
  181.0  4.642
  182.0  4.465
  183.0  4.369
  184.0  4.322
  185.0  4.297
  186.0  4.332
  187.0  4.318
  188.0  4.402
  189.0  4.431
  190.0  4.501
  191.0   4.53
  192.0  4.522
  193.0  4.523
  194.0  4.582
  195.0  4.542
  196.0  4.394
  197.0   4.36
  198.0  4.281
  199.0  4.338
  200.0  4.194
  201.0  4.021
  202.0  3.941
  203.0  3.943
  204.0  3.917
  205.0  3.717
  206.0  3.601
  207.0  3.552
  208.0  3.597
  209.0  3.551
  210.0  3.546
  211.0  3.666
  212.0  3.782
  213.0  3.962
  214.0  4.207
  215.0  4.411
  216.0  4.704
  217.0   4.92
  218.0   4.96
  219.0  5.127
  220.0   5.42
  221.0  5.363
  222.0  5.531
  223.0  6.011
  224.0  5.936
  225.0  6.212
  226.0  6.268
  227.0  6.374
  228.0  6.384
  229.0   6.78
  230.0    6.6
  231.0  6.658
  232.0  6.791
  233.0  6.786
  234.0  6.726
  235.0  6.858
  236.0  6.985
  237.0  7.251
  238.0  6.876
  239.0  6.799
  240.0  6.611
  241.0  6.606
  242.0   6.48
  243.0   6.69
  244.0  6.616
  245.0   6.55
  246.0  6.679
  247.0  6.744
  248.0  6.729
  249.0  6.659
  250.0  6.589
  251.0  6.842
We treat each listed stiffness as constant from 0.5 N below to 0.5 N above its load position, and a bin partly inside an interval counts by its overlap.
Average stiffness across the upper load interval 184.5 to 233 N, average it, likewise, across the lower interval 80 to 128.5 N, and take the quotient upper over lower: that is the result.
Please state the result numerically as 0.67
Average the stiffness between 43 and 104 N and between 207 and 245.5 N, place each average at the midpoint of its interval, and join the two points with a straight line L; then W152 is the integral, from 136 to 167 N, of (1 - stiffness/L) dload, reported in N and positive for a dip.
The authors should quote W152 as 3.0 N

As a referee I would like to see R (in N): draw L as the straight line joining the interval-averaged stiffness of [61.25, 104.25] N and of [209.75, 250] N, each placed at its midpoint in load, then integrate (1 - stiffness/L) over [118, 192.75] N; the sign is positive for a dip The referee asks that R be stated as 7.1 N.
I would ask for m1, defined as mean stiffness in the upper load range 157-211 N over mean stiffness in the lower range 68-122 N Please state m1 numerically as 0.72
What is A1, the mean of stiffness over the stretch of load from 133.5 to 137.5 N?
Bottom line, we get 7.46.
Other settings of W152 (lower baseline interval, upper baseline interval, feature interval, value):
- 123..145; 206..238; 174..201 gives 6.3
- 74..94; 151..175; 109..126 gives -0.5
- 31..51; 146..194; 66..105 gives -2.6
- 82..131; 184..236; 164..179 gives -1.5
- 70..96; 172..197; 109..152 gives -2.5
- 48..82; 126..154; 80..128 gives -3.3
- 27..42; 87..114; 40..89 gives -3.2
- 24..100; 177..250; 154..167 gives -1.9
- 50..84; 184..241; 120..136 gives -2.1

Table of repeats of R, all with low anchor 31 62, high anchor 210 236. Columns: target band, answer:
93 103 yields -0.3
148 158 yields 2.7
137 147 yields 0.7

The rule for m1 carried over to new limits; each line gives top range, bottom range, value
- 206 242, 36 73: 0.74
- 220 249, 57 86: 0.89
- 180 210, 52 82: 0.57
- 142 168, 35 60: 0.74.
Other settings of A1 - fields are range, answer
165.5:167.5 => 7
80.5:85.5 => 7.4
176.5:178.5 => 5.3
